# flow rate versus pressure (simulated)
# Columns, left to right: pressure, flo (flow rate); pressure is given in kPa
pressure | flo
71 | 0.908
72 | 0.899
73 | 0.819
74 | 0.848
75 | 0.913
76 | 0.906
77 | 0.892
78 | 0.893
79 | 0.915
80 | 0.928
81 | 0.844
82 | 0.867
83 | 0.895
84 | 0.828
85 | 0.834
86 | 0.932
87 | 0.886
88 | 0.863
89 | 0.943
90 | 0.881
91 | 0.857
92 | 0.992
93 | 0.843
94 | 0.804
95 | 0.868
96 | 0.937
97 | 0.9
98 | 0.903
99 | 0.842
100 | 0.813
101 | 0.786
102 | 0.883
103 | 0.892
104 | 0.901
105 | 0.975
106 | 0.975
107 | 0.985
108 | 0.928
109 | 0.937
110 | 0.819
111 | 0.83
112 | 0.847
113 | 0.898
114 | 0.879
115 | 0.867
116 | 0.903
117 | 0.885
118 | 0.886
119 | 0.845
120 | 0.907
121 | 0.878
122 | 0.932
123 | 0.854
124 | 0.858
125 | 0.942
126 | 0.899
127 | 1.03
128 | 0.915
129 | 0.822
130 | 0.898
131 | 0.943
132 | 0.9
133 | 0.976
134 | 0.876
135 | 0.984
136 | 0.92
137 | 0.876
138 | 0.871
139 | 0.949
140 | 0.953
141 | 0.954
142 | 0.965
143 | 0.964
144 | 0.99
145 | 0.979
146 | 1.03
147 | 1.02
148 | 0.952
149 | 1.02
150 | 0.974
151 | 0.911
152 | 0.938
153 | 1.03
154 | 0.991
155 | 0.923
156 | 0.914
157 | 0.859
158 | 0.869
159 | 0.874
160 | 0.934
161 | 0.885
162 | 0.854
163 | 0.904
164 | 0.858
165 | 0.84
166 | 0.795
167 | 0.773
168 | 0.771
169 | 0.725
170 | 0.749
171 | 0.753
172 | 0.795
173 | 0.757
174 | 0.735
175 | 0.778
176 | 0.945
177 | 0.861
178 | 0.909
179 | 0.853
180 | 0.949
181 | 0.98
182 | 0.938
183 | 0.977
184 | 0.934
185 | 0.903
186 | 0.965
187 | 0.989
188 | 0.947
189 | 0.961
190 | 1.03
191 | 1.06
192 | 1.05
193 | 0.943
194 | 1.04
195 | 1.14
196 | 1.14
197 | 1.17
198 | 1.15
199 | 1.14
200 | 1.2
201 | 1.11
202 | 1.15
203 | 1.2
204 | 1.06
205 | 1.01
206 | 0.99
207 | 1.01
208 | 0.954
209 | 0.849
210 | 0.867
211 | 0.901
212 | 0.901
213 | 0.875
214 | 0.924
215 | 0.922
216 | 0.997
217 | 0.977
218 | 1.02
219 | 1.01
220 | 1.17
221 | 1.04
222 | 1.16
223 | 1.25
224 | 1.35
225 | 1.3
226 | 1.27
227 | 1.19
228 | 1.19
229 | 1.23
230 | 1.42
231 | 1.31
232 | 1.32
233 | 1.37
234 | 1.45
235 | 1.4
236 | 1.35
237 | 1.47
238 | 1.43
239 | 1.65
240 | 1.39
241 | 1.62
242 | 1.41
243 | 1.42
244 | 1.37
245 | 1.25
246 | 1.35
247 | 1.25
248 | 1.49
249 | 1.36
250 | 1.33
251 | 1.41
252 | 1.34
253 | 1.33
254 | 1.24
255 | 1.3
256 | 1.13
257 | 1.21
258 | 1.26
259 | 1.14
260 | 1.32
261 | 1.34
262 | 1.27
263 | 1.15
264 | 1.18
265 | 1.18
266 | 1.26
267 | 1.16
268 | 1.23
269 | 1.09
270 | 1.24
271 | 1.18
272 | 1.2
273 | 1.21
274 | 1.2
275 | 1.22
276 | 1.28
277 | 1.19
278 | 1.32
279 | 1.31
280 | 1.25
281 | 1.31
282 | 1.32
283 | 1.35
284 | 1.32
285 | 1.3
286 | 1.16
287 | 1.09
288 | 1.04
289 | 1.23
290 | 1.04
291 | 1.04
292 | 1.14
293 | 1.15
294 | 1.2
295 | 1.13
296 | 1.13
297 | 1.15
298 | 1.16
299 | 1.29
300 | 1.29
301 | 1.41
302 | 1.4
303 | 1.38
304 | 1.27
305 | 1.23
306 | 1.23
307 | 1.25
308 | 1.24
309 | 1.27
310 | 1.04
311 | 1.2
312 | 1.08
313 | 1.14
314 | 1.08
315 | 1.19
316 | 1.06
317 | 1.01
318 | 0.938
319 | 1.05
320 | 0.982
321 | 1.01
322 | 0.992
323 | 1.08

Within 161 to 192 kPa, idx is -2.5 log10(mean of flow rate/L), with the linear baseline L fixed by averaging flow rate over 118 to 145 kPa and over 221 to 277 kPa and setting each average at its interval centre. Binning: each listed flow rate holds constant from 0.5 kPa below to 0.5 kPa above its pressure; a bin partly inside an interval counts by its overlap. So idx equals 0.21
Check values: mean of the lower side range 0.92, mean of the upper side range 1.3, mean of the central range 0.879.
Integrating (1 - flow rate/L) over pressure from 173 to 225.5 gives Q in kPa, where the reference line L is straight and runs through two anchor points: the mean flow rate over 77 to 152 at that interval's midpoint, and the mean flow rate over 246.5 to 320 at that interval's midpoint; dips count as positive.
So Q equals 2.6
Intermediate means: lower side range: 0.907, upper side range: 1.22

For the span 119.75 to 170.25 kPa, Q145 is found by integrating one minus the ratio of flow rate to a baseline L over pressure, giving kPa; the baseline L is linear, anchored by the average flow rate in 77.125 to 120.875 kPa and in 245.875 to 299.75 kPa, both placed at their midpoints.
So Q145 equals 3.33 kPa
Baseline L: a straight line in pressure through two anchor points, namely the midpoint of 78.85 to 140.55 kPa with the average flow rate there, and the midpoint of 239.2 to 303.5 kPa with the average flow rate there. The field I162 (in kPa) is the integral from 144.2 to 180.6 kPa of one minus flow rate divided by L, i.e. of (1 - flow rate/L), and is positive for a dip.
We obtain 4.7 kPa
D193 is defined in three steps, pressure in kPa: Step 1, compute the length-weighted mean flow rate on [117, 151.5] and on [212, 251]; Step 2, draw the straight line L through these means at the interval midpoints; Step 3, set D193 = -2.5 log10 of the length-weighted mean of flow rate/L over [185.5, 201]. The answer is 0.07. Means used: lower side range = 0.931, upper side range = 1.27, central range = 1.06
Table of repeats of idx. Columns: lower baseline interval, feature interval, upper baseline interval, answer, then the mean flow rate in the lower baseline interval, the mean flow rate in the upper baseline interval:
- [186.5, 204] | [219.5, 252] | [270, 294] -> -0.175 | 1.08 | 1.21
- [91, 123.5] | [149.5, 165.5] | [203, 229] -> 0.062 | 0.887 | 1.05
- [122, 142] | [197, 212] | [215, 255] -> 0.140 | 0.918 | 1.3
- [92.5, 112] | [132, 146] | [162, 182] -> -0.106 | 0.884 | 0.831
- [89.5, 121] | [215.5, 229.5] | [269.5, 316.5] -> -0.062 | 0.886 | 1.21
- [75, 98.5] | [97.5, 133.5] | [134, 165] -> 0.017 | 0.888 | 0.936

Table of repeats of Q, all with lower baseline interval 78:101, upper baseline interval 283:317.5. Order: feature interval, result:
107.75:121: 0.5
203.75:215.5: 1.3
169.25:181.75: 2.1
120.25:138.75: 0.5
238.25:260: -4.5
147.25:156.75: 0.1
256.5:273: -1.1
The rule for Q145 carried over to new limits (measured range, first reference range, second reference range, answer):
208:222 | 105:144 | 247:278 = 2.08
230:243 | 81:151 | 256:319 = -3.68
